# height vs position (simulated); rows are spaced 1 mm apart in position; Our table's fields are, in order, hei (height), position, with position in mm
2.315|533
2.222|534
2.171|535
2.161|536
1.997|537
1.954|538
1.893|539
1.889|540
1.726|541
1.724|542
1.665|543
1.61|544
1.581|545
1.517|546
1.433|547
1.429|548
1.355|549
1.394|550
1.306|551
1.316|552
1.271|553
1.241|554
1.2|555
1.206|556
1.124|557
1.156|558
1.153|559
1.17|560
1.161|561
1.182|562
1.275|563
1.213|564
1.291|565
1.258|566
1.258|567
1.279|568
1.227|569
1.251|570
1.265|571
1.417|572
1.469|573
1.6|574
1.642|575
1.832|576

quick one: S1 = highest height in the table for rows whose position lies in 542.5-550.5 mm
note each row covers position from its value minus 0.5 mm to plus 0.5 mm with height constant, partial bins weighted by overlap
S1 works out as 1.665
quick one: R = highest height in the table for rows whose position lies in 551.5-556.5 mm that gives 1.316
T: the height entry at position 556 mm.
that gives 1.206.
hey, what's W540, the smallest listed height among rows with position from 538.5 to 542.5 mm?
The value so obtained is 1.724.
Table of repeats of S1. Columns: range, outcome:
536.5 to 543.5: 1.997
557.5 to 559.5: 1.156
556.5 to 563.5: 1.275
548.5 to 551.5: 1.394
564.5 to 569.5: 1.291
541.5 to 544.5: 1.724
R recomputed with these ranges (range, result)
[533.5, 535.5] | 2.222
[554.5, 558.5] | 1.206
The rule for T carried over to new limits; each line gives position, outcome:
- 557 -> 1.124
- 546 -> 1.517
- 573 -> 1.469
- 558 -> 1.156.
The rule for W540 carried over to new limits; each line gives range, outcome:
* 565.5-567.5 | 1.258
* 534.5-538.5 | 1.954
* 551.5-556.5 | 1.2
